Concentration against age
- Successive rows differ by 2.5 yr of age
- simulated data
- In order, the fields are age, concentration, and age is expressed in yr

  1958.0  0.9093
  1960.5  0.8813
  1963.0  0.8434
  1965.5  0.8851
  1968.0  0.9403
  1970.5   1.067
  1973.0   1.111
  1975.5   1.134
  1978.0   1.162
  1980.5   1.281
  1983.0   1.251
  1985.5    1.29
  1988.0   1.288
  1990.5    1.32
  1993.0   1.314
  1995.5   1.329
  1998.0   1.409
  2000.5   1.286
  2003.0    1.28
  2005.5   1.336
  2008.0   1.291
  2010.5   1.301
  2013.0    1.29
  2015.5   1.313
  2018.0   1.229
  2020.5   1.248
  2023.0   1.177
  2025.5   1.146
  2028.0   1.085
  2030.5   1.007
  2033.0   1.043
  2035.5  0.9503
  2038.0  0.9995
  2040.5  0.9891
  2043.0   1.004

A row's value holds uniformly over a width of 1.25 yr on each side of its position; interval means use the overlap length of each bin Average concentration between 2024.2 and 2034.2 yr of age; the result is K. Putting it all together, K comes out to 1.07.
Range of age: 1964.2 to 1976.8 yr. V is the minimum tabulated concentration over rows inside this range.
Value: 0.8851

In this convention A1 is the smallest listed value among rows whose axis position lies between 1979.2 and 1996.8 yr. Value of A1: 1.251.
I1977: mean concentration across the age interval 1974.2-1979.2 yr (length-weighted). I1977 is 1.15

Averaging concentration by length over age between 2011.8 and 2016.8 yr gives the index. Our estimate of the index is 1.3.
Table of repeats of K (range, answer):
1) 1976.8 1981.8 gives 1.22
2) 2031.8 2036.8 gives 0.996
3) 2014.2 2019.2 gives 1.27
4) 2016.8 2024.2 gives 1.22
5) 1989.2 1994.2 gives 1.32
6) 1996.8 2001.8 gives 1.35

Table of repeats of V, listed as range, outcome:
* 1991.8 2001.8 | 1.286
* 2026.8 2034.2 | 1.007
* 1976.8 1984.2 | 1.162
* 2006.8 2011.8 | 1.291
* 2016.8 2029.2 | 1.085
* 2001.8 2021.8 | 1.229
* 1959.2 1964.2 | 0.8434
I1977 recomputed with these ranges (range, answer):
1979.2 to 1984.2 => 1.27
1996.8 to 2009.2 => 1.32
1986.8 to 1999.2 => 1.33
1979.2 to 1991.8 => 1.29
